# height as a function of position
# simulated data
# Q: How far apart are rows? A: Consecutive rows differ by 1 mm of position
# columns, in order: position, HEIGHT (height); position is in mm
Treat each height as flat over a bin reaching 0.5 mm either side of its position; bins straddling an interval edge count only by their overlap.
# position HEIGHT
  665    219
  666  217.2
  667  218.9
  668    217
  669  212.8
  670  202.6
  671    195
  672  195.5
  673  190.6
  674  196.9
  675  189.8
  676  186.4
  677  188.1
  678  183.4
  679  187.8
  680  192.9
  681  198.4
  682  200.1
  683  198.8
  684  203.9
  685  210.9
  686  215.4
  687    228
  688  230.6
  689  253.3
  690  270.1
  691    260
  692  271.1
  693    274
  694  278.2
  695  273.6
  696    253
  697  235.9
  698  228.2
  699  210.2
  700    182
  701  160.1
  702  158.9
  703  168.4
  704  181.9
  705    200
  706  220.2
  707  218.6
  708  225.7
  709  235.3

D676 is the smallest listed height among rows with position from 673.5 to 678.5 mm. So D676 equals 183.4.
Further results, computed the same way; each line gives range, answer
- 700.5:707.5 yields 158.9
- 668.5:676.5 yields 186.4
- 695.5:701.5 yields 160.1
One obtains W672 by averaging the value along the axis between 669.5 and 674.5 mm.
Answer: 196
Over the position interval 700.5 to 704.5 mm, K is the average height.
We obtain 167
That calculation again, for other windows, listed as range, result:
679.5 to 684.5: 199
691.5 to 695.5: 274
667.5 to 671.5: 207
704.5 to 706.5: 210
